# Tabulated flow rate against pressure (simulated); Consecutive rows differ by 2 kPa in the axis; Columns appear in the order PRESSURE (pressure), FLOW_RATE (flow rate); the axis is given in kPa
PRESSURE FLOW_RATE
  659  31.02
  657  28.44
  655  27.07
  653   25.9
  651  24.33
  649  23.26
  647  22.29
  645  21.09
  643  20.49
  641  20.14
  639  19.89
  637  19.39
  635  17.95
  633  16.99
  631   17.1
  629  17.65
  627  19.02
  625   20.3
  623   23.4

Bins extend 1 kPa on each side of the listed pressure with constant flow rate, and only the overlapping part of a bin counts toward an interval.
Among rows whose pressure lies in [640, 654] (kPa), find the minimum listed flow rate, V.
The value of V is 20.14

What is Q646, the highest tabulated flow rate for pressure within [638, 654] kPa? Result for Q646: 25.9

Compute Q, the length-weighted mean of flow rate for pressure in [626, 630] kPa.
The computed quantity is 18.3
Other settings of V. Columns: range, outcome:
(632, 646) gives 16.99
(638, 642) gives 19.89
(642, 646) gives 20.49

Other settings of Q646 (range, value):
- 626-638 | 19.39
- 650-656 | 27.07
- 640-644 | 20.49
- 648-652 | 24.33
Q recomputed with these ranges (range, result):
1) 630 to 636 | 17.3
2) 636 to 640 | 19.6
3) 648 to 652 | 23.8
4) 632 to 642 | 18.9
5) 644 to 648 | 21.7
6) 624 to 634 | 18.2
